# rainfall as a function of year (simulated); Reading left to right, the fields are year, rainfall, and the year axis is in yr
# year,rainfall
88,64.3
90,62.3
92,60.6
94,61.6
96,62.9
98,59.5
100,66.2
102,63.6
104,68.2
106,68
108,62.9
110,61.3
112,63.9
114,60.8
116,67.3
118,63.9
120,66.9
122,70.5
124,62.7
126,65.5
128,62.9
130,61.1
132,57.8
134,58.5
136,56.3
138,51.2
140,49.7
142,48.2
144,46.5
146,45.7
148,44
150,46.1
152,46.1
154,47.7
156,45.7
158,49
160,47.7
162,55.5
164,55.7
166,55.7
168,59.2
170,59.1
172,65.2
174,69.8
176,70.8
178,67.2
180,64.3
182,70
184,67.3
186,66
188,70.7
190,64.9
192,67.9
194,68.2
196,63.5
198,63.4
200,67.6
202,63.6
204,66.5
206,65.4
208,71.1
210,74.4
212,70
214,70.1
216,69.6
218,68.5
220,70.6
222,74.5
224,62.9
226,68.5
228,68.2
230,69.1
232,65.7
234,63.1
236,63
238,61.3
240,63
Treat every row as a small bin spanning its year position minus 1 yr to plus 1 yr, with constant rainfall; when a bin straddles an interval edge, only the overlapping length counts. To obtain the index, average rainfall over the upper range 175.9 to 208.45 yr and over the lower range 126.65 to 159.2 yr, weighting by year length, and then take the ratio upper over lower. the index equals 1.31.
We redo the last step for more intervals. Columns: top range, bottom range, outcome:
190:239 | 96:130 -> 1.04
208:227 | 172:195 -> 1.03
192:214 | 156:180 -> 1.14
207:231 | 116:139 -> 1.13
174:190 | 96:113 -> 1.06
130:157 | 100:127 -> 0.77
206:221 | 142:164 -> 1.47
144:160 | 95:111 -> 0.72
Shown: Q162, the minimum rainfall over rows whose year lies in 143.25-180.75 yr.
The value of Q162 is 44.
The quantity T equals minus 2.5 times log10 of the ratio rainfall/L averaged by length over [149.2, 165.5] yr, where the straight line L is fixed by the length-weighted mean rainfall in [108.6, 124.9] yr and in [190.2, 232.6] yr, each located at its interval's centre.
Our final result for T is 0.316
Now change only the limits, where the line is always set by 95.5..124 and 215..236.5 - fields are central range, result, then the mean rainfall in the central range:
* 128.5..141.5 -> 0.17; 55.8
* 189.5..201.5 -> 0.02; 65.9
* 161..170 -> 0.17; 56.8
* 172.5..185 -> -0.03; 68.1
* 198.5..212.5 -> -0.02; 68.1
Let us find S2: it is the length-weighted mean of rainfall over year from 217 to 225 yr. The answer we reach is 69.1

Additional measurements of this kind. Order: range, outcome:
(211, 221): 69.8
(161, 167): 55.6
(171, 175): 67.5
